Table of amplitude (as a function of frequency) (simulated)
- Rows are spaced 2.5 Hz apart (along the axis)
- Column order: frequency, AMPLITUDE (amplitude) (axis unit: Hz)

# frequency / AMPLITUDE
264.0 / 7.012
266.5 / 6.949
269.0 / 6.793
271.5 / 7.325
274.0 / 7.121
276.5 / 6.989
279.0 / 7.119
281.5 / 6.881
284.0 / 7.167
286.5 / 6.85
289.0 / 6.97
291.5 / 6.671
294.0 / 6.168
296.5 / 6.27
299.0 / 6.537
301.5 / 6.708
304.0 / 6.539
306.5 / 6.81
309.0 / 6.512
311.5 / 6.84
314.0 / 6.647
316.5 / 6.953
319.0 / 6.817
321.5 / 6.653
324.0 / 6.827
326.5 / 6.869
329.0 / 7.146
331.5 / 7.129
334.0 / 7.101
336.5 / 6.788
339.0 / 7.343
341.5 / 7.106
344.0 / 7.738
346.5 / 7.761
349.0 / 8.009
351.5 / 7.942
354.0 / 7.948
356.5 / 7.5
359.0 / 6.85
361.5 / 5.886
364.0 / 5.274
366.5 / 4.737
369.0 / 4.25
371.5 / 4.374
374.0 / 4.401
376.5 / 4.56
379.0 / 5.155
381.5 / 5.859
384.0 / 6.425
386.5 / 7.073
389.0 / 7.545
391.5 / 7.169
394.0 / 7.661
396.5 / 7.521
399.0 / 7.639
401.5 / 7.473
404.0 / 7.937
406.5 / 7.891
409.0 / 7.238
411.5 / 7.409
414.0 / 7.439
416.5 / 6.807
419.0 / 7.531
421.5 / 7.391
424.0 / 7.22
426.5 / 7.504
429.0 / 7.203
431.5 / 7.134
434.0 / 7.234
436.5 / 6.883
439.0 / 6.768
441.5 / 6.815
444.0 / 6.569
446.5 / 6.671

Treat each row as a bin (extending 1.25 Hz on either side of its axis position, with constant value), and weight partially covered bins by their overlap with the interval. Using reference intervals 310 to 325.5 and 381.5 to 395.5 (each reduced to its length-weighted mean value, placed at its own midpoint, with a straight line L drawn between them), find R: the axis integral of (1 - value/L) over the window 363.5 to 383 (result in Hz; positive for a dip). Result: 6.1 Hz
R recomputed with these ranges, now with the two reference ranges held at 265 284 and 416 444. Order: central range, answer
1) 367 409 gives 4.0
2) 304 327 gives 1.0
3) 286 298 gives 0.8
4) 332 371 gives 1.7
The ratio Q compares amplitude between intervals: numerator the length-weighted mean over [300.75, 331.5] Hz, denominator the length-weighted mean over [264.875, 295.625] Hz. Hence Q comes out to 0.98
